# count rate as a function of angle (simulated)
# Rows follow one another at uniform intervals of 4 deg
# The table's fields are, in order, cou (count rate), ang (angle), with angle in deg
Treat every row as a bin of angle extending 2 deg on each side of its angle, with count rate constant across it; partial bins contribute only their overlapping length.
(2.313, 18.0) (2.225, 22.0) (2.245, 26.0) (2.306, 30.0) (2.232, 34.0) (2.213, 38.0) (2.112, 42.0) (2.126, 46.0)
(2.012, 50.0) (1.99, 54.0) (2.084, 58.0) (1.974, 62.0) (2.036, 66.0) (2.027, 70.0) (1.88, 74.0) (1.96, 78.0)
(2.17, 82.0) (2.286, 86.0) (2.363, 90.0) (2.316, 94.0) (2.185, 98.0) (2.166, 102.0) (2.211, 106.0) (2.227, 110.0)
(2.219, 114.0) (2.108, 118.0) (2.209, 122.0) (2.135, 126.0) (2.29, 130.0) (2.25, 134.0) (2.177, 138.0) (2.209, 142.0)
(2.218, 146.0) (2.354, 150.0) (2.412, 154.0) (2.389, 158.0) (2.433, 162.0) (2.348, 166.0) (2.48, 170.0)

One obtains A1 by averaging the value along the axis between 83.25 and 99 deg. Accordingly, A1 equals 2.29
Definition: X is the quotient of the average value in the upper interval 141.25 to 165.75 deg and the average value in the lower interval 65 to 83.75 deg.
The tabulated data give 1.16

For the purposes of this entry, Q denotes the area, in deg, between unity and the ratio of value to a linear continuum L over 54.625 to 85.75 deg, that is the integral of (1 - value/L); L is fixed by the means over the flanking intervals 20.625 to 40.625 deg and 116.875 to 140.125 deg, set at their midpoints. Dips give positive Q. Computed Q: 2.7 deg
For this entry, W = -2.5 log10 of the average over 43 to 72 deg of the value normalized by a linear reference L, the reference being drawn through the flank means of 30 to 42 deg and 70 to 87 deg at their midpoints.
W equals 0.05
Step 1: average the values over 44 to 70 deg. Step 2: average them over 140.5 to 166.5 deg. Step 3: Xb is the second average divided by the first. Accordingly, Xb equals 1.15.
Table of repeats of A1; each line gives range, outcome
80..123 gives 2.22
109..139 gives 2.2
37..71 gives 2.06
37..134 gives 2.14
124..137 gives 2.22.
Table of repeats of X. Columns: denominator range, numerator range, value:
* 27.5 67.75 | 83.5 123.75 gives 1.06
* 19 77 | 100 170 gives 1.07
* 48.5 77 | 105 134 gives 1.10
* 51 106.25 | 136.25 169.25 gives 1.10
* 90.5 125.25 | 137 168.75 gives 1.05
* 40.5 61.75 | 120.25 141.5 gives 1.08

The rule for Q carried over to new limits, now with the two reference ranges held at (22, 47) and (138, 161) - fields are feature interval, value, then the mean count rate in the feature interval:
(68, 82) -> 1.6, 1.99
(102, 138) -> 1.3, 2.2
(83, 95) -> -0.3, 2.31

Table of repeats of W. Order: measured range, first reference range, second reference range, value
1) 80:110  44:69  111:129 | -0.06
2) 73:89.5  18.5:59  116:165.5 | 0.05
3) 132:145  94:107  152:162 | 0.06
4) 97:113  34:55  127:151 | 0.00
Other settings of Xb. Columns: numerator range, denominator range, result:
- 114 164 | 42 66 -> 1.11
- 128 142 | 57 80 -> 1.12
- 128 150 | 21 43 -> 1.01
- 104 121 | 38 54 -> 1.05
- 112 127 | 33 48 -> 1.00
